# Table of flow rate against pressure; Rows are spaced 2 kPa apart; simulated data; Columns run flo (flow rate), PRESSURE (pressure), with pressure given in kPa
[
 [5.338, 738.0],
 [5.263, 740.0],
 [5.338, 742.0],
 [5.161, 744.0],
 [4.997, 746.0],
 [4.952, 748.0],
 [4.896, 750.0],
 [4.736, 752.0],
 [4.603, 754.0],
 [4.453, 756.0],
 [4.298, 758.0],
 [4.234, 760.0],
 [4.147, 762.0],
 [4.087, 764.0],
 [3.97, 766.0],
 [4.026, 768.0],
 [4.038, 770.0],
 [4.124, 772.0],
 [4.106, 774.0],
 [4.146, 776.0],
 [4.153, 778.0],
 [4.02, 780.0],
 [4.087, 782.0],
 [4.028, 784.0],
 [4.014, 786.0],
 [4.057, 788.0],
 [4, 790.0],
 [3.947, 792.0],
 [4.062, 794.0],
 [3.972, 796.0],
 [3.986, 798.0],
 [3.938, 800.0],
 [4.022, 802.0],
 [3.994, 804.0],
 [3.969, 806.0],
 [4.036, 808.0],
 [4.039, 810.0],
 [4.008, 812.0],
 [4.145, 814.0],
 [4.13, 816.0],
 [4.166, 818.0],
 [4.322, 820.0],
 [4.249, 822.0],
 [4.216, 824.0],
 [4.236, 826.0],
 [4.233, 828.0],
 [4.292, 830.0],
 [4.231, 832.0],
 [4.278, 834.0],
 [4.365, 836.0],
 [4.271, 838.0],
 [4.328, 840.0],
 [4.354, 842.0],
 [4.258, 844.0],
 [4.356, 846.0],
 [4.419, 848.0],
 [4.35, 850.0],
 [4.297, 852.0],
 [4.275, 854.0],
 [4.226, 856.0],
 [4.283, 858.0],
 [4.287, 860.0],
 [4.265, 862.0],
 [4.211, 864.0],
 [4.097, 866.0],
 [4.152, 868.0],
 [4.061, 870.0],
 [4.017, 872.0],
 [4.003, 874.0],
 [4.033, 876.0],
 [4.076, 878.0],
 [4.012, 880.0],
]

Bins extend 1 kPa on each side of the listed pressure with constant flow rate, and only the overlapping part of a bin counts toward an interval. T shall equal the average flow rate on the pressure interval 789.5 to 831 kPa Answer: 4.09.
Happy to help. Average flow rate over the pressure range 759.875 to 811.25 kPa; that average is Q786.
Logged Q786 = 4.04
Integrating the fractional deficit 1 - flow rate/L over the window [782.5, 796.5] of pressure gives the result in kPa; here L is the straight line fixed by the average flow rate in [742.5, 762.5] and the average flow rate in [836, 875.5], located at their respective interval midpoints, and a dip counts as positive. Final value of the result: 1.6 kPa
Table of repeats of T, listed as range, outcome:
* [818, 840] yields 4.27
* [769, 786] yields 4.08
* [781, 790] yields 4.04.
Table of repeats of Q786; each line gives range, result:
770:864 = 4.16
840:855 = 4.33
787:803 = 4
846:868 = 4.27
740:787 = 4.39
